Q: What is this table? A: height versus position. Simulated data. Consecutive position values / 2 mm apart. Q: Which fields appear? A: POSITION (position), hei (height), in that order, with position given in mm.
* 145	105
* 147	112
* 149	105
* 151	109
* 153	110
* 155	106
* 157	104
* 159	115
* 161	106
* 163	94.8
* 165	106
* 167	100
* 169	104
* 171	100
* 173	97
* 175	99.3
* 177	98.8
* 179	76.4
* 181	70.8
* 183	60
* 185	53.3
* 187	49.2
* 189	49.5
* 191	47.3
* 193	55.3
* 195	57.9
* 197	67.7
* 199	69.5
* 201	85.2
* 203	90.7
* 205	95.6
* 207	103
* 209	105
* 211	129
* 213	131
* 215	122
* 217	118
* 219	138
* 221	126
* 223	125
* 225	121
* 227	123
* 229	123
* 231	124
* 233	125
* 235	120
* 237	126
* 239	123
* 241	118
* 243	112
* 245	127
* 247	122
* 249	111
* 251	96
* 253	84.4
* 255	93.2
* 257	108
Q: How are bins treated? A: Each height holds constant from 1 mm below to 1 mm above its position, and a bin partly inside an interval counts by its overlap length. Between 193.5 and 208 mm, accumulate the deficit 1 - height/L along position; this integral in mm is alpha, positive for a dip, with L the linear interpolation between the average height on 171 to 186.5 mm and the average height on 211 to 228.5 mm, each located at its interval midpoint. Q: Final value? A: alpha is 3.4 mm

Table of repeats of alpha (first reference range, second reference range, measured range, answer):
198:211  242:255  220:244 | -4.6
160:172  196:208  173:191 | 4.8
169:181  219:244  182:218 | 8.4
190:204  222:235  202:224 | -4.8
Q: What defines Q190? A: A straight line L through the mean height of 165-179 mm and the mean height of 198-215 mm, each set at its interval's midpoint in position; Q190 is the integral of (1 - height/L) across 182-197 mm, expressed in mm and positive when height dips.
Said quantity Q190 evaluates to 6.9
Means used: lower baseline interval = 98.6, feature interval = 54.2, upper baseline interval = 102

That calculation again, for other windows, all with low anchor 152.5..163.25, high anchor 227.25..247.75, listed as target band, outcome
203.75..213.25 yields 0.5 mm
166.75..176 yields 0.8 mm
